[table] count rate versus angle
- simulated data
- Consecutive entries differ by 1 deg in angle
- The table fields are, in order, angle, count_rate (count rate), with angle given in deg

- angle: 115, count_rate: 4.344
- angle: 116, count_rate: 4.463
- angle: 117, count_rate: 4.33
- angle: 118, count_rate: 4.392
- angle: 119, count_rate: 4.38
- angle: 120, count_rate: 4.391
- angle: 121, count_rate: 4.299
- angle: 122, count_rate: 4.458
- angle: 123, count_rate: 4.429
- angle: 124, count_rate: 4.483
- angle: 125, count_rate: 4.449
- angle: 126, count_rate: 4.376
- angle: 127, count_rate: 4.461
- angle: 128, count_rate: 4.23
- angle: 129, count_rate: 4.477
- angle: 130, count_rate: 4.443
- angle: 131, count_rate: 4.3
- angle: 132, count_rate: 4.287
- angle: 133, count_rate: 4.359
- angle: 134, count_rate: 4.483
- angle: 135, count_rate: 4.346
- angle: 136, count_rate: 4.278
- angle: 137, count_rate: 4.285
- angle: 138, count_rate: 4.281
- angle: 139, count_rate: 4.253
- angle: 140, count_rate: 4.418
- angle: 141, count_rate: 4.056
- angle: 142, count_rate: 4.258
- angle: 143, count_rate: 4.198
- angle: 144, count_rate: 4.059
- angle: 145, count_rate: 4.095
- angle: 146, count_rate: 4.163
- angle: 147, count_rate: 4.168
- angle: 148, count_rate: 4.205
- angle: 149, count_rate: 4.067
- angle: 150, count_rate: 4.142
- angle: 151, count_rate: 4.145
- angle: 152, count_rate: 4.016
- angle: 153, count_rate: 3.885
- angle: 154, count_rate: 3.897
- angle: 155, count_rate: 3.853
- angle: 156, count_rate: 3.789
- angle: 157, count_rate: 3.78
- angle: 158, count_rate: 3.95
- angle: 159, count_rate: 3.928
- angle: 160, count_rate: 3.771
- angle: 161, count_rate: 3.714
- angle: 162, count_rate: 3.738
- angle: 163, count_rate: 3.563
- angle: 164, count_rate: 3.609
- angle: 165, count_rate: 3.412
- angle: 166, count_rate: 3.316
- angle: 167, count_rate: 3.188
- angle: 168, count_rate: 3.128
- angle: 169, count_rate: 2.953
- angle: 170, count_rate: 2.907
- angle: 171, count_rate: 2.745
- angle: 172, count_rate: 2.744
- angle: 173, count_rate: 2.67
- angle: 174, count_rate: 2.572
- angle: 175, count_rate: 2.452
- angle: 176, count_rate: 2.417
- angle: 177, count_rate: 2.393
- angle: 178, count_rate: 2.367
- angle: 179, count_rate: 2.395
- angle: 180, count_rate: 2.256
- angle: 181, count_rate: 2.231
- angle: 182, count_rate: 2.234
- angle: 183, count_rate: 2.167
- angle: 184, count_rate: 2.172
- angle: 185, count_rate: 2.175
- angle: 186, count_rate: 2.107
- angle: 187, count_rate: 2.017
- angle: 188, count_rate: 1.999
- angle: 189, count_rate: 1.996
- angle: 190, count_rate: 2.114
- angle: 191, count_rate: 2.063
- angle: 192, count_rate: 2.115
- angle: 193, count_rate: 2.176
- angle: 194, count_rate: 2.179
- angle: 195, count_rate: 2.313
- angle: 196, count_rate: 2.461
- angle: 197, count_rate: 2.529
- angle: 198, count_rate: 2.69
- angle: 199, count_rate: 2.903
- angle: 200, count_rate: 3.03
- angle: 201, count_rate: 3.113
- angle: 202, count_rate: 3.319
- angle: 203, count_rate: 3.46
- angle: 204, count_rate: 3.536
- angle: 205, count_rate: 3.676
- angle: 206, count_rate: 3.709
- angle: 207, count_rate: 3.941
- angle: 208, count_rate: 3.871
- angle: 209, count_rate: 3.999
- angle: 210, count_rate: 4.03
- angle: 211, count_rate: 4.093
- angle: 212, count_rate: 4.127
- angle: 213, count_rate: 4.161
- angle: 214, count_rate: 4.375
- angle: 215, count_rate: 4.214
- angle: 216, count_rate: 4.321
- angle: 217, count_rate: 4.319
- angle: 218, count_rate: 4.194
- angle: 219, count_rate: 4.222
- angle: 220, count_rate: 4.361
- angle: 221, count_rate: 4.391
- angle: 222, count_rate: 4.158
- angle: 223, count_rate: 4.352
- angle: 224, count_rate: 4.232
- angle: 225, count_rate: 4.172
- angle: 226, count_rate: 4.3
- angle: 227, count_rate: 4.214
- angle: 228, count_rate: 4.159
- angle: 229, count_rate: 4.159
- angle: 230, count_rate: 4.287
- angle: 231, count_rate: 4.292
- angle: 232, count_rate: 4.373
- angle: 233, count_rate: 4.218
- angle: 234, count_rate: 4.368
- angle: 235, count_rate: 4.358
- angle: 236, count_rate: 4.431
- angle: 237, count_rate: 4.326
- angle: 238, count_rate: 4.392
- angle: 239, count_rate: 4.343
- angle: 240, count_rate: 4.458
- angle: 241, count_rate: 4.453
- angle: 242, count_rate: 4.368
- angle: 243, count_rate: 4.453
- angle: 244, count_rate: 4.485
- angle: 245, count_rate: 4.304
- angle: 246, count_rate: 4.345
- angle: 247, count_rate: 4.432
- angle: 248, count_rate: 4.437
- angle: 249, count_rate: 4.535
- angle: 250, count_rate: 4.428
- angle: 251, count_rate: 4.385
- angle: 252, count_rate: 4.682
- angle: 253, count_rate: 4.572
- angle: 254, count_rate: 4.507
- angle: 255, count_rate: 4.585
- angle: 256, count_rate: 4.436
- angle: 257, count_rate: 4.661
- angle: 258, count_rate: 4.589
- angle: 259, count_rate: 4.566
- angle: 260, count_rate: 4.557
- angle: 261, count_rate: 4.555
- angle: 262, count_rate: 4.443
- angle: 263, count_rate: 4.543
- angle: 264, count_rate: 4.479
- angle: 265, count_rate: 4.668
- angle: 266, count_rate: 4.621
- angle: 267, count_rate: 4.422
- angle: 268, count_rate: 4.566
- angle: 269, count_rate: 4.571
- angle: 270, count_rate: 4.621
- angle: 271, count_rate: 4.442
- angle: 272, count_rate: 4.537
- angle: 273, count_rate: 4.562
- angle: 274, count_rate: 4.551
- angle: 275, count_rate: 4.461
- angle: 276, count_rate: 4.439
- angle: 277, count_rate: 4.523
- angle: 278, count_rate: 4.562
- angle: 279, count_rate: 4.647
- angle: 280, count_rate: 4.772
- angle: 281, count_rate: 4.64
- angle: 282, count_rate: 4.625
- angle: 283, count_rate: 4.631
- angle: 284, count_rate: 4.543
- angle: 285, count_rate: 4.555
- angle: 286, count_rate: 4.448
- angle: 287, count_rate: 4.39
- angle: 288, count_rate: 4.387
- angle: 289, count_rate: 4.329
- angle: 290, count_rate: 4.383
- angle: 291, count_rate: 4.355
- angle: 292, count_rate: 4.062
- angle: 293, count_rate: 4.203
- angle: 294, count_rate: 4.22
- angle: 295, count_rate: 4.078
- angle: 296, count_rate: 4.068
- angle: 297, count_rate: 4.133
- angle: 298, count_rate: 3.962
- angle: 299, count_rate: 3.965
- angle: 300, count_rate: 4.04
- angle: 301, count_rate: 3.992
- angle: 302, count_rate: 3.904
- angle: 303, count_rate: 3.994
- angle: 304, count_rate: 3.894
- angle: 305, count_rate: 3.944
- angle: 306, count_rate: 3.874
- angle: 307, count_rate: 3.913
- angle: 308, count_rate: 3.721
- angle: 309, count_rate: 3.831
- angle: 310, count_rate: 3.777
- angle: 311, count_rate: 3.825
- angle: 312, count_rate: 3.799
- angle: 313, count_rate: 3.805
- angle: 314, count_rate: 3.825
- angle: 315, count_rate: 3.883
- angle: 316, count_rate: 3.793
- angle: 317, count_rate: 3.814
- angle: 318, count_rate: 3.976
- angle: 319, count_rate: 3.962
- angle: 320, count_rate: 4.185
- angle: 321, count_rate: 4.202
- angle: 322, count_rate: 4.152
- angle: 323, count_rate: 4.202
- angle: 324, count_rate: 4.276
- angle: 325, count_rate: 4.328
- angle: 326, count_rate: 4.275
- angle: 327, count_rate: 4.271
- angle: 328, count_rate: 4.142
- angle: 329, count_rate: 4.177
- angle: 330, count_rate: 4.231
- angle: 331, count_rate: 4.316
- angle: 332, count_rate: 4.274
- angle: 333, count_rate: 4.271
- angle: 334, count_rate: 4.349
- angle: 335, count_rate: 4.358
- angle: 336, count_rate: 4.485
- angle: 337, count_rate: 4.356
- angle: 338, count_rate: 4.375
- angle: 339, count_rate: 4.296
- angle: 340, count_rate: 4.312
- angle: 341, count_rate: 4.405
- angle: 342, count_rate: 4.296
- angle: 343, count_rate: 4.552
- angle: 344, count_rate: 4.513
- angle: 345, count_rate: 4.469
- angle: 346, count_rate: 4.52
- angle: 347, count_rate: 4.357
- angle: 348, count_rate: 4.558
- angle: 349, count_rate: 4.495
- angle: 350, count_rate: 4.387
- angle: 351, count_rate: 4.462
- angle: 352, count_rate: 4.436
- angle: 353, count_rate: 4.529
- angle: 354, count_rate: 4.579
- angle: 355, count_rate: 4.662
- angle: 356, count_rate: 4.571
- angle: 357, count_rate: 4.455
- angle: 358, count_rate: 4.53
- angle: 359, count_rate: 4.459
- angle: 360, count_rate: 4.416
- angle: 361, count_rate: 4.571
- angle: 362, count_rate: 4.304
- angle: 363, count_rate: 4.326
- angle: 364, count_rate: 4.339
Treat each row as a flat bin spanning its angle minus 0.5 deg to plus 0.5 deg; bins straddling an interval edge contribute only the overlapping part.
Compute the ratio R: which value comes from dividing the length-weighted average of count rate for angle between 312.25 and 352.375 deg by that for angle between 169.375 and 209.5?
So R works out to 1.6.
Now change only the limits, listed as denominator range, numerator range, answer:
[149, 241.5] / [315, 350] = 1.24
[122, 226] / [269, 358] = 1.21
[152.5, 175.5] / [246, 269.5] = 1.34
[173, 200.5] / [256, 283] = 1.96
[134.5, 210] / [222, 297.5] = 1.36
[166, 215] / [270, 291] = 1.58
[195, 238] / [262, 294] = 1.15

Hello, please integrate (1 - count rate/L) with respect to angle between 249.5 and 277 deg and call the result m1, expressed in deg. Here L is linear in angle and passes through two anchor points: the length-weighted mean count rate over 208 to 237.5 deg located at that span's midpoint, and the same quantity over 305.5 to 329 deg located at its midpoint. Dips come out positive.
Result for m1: -2.6 deg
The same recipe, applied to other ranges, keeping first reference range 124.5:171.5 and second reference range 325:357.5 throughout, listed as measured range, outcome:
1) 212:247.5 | -1.4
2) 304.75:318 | 1.5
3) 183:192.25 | 4.5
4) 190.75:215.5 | 4.8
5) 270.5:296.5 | -1.0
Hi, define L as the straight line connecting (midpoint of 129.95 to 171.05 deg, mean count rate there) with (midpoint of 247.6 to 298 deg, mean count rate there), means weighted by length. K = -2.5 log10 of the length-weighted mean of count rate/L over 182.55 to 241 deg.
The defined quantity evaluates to 0.18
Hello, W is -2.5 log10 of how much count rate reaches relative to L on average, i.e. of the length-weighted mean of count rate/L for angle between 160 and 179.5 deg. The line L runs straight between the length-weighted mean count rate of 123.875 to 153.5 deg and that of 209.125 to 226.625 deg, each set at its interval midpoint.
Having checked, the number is 0.38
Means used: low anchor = 4.25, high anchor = 4.23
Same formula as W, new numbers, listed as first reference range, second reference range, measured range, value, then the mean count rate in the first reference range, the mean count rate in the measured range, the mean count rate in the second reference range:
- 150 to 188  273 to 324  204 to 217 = -0.18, 3.05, 4.03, 4.17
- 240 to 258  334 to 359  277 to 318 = 0.08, 4.48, 4.14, 4.45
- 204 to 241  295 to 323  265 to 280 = -0.13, 4.21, 4.55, 3.94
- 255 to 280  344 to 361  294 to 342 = 0.11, 4.55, 4.09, 4.5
